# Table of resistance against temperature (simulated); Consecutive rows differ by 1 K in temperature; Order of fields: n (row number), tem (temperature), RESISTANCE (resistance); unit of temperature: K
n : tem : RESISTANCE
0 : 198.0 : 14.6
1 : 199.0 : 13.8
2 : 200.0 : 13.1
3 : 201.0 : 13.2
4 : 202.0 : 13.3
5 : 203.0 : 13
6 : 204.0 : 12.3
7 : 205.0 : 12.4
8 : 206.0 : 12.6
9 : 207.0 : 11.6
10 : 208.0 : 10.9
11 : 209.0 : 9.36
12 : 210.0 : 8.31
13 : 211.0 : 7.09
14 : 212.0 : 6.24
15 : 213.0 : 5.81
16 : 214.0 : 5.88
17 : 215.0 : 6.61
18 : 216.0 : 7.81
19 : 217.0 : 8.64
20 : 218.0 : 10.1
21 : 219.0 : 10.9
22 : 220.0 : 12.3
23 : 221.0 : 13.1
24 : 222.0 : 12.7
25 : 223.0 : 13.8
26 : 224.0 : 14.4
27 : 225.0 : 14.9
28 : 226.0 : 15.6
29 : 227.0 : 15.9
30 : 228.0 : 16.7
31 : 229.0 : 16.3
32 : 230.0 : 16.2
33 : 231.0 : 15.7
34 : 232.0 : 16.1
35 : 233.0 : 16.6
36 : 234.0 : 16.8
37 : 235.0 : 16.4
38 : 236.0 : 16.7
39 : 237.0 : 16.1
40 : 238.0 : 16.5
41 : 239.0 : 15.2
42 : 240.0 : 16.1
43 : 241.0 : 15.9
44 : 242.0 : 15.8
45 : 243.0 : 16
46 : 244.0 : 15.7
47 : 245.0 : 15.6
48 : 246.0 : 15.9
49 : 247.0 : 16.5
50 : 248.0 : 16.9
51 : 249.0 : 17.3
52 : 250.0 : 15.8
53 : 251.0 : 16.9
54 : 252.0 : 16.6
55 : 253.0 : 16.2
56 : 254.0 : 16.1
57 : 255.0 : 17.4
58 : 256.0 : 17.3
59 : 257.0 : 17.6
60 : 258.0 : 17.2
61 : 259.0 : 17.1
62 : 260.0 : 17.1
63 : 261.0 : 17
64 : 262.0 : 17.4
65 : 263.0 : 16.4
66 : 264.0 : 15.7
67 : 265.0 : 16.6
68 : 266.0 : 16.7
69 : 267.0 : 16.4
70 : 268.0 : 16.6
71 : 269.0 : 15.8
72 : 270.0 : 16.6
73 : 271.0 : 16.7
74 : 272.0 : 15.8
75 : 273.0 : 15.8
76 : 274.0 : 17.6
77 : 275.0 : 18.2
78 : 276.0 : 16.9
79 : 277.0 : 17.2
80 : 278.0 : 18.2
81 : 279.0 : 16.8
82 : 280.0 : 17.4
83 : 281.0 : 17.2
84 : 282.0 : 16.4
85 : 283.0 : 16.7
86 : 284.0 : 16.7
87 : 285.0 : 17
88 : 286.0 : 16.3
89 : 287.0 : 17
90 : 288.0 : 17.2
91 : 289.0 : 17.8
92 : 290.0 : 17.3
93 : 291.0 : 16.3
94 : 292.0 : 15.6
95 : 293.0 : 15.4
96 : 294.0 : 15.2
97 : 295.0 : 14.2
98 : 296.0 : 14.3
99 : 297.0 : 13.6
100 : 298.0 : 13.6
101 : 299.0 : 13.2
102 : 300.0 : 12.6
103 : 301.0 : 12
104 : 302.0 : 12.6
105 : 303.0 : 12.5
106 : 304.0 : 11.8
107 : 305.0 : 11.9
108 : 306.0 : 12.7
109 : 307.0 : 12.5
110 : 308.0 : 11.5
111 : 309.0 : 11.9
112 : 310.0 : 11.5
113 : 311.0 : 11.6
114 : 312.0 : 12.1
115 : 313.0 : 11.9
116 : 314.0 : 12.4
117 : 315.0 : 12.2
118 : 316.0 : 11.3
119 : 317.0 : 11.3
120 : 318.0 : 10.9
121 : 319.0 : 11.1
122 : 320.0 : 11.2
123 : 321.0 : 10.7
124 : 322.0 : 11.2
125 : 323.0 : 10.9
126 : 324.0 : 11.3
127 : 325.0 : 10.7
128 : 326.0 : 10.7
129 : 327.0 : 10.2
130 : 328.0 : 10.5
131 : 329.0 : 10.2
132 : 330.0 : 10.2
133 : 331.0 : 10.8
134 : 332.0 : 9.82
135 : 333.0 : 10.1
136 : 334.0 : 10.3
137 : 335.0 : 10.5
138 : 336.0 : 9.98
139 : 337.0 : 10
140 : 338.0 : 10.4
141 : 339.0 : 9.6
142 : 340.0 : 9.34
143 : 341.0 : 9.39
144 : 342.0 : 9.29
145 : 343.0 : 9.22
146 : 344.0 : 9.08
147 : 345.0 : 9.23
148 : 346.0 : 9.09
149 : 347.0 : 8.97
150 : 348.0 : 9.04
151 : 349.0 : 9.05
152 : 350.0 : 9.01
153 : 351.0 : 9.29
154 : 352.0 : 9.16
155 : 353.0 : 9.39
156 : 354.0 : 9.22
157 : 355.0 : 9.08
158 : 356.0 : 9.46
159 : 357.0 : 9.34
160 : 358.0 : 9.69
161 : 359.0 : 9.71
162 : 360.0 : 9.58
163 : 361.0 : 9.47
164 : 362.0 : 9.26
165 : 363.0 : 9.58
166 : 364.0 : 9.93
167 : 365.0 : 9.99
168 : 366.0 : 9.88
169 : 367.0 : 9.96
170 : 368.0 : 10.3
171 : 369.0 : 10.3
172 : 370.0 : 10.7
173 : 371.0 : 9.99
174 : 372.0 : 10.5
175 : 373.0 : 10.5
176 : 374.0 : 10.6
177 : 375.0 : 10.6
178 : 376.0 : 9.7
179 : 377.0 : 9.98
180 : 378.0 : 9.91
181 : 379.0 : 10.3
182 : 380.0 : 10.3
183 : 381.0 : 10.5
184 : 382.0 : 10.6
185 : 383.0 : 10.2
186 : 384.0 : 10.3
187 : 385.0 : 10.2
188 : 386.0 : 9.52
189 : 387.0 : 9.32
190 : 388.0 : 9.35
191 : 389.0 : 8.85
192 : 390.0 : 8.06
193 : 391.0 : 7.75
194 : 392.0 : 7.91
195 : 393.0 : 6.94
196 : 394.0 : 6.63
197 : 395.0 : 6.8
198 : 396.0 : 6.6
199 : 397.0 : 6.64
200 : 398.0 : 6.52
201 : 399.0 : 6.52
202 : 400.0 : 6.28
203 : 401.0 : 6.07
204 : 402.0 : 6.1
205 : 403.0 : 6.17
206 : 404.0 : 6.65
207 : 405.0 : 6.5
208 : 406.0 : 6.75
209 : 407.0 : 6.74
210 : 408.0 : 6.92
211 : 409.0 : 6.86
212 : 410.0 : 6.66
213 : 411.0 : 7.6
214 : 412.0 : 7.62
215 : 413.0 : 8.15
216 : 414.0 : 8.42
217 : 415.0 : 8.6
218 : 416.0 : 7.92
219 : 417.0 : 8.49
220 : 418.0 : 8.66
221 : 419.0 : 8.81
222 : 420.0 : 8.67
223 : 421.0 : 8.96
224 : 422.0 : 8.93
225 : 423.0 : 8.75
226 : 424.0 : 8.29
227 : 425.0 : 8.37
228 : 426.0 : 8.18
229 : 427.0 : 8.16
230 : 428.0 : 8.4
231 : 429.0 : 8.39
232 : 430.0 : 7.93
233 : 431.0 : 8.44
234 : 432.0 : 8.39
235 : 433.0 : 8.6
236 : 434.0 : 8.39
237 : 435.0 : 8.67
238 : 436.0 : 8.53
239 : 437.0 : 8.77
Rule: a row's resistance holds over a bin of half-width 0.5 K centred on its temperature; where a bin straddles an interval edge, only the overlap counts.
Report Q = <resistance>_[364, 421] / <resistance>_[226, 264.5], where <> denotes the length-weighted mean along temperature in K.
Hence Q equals 0.5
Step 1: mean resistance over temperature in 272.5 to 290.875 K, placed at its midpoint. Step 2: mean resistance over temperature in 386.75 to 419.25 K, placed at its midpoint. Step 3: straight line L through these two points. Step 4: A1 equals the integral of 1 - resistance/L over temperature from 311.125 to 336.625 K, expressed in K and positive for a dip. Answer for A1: 5.2 K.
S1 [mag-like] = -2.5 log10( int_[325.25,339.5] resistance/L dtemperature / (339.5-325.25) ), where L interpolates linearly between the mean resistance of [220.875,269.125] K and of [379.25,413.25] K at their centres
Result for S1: 0.11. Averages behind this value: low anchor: 16.2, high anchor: 7.8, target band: 10.2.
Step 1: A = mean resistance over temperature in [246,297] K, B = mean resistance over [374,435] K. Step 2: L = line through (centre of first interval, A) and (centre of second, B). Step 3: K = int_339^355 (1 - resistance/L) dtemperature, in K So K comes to 3.6 K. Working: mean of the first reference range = 16.6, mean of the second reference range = 8.24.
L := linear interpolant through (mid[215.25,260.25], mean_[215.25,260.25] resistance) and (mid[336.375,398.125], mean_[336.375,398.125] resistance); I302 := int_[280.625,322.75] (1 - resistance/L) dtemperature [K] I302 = -3.93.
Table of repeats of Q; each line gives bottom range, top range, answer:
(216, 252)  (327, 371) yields 0.64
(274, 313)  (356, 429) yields 0.58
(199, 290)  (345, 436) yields 0.58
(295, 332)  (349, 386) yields 0.84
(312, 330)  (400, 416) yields 0.64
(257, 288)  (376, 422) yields 0.48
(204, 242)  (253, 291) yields 1.31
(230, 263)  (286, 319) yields 0.81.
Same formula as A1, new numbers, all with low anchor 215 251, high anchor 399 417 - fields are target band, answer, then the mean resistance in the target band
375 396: -2.6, 9.13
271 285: -4.5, 17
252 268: -3.7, 16.8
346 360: 0.4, 9.27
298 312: -0.7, 12.2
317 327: 0.0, 10.9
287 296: -2.8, 16.1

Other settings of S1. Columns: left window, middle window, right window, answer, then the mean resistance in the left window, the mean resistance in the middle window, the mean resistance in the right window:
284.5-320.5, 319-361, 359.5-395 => 0.17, 13.4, 9.86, 9.6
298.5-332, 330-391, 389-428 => -0.03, 11.5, 9.73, 7.52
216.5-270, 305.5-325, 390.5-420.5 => 0.04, 15.7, 11.6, 7.23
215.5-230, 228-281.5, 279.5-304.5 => -0.17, 13.2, 16.6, 15.2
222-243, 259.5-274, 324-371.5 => -0.18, 15.8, 16.5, 9.76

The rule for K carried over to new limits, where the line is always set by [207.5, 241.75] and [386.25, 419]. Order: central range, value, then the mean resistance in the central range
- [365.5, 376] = -2.43 K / 10.3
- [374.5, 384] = -2.50 K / 10.2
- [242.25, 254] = -3.99 K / 16.3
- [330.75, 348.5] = -0.61 K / 9.66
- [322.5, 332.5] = -0.85 K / 10.5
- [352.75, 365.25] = -1.11 K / 9.51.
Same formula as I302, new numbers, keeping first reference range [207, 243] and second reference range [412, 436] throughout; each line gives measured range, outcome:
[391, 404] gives 3.5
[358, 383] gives -1.1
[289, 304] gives -3.8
